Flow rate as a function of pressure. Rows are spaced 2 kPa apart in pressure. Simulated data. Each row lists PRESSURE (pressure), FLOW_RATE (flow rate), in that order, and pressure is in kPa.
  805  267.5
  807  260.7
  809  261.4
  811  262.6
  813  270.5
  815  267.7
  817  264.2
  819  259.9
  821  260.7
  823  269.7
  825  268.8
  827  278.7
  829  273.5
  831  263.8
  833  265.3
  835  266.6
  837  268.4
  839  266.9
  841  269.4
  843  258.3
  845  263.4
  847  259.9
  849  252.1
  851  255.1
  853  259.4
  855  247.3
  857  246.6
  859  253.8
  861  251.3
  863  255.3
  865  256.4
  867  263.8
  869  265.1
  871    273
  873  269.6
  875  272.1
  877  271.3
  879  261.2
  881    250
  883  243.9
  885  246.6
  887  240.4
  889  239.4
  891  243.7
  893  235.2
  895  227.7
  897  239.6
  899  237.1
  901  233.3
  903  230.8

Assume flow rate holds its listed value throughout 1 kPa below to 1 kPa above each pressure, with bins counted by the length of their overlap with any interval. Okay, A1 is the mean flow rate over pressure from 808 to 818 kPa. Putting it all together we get 265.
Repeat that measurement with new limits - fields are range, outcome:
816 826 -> 265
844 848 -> 262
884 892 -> 243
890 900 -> 237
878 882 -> 256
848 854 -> 256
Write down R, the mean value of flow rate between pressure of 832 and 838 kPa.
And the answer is 267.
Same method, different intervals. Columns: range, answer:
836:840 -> 268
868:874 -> 269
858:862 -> 253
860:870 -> 258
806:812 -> 262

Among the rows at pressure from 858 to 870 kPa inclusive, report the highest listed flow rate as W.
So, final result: 265.1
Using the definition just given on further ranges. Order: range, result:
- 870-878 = 273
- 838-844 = 269.4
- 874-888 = 272.1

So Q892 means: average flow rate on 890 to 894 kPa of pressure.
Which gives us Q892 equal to 239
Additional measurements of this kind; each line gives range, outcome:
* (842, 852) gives 258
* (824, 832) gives 271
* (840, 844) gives 264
